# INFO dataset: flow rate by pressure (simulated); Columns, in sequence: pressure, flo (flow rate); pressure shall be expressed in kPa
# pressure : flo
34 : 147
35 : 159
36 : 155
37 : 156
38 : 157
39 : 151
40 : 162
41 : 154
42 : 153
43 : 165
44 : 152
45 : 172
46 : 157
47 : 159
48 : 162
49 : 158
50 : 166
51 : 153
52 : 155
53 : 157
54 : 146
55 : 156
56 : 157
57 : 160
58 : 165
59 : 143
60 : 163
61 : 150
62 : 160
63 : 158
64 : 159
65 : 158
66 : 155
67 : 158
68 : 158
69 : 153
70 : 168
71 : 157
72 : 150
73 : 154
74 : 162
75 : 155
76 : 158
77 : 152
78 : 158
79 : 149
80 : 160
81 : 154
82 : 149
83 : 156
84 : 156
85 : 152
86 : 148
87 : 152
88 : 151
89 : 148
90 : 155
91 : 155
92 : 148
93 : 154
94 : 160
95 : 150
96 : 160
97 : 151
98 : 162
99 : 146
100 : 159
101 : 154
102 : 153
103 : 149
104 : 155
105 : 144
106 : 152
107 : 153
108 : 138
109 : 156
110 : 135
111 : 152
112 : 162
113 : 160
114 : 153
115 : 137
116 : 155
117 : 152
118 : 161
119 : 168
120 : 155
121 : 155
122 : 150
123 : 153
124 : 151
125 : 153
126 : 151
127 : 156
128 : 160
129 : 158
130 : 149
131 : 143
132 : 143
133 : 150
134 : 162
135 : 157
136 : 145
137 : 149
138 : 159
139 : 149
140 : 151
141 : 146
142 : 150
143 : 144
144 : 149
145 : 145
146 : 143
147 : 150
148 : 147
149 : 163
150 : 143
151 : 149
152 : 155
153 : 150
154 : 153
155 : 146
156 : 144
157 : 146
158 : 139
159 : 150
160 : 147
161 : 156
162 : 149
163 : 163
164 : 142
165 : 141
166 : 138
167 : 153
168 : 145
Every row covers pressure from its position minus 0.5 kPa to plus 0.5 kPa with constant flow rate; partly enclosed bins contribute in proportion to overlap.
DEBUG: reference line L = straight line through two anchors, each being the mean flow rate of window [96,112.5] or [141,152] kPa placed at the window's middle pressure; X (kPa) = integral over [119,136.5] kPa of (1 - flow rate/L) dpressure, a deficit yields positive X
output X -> -0.3 kPa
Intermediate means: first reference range 152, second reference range 148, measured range 153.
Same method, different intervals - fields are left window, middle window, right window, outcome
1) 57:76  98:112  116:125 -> 0.48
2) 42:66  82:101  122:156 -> 0.14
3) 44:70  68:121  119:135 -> 0.56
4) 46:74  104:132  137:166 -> -0.08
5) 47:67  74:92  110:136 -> 0.24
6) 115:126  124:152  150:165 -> 0.19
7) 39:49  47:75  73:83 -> 0.01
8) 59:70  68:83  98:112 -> -0.04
